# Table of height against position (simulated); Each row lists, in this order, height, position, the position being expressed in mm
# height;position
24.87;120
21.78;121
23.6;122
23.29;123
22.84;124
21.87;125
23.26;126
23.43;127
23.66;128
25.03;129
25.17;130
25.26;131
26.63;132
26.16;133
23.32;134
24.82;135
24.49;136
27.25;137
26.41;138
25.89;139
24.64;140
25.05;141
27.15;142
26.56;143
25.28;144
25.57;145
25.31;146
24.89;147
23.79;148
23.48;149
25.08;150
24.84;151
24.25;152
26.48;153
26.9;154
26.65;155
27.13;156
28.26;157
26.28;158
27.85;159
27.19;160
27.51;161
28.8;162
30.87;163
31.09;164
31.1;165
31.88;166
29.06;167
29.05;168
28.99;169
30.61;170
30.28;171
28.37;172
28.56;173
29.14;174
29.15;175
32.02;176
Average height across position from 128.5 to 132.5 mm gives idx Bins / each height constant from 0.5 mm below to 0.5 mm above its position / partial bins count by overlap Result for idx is 25.5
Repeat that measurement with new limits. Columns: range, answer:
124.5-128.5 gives 23.1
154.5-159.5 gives 27.2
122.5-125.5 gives 22.7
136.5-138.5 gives 26.8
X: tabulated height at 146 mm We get 25.31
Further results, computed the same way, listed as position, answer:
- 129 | 25.03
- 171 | 30.28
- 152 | 24.25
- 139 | 25.89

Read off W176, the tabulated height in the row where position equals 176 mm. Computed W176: 32.02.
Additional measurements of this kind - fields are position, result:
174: 29.14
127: 23.43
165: 31.1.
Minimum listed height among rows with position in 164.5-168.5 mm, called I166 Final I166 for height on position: 29.05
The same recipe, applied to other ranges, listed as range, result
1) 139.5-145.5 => 24.64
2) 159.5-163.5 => 27.19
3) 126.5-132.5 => 23.43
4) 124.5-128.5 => 21.87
